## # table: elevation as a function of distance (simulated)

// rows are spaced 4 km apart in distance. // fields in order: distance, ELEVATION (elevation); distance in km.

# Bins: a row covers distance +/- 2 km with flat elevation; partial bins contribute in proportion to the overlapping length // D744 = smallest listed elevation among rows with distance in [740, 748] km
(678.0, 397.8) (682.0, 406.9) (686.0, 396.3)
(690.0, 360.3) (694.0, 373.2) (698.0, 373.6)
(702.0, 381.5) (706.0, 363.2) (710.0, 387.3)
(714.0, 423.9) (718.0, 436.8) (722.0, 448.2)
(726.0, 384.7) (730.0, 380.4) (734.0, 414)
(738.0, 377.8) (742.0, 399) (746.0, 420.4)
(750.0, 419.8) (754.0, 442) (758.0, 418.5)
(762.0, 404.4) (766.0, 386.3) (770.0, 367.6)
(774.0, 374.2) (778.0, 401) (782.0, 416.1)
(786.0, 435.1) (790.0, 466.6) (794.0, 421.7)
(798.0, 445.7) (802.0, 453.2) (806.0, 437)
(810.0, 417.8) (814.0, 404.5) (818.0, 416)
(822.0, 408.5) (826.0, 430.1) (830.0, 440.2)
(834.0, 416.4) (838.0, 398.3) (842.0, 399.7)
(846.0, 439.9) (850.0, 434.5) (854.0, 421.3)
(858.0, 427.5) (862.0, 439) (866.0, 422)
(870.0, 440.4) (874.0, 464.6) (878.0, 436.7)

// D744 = 399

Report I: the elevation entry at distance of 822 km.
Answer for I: 408.5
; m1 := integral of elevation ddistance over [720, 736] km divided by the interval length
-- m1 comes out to 407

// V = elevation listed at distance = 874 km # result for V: 464.6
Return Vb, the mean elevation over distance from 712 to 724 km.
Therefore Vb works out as 436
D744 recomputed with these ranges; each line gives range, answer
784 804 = 421.7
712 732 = 380.4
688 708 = 360.3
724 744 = 377.8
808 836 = 404.5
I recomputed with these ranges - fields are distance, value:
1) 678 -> 397.8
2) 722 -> 448.2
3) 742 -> 399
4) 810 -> 417.8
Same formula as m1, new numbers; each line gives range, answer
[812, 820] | 410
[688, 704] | 372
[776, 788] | 417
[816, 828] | 418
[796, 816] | 432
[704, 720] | 403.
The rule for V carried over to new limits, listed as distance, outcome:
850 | 434.5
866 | 422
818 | 416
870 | 440.4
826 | 430.1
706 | 363.2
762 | 404.4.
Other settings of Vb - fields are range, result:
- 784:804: 444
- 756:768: 403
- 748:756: 431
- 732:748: 403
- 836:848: 413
